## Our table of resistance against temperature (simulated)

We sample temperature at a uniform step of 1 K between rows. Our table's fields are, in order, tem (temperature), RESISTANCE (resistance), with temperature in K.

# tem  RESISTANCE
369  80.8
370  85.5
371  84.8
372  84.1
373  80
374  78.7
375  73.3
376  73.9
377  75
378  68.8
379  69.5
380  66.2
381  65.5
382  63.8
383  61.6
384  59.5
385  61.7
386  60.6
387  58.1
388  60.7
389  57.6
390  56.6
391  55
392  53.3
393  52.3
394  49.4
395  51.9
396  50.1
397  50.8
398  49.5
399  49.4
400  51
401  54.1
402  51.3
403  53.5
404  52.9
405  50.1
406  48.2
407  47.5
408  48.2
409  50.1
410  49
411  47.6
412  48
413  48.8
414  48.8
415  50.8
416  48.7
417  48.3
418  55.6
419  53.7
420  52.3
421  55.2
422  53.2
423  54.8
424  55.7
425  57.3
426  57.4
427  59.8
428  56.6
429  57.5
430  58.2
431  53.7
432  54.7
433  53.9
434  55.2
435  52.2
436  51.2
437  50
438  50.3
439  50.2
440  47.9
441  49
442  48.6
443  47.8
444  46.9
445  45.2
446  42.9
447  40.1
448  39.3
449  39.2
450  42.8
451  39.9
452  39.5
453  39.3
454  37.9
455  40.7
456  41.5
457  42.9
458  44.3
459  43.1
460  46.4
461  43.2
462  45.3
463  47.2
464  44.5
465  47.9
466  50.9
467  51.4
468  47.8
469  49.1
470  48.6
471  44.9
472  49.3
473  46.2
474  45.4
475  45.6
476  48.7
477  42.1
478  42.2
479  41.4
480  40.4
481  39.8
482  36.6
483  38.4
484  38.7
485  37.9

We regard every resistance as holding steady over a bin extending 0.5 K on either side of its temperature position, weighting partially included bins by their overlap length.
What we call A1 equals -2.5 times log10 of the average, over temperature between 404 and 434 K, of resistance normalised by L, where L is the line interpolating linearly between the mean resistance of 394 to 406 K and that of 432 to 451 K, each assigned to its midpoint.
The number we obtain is -0.07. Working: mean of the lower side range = 51.1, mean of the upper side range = 47.4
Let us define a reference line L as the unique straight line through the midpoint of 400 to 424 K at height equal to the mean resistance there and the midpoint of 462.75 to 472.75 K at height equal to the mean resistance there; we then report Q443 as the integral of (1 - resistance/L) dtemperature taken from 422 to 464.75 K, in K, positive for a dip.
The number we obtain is 1.2 K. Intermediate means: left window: 51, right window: 48.1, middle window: 48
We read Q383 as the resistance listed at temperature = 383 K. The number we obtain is 61.6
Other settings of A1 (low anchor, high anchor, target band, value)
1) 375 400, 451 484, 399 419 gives 0.10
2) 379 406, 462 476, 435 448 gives 0.07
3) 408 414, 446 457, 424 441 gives -0.22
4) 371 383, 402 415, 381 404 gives 0.11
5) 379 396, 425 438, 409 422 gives 0.11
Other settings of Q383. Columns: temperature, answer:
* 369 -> 80.8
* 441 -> 49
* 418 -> 55.6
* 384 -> 59.5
